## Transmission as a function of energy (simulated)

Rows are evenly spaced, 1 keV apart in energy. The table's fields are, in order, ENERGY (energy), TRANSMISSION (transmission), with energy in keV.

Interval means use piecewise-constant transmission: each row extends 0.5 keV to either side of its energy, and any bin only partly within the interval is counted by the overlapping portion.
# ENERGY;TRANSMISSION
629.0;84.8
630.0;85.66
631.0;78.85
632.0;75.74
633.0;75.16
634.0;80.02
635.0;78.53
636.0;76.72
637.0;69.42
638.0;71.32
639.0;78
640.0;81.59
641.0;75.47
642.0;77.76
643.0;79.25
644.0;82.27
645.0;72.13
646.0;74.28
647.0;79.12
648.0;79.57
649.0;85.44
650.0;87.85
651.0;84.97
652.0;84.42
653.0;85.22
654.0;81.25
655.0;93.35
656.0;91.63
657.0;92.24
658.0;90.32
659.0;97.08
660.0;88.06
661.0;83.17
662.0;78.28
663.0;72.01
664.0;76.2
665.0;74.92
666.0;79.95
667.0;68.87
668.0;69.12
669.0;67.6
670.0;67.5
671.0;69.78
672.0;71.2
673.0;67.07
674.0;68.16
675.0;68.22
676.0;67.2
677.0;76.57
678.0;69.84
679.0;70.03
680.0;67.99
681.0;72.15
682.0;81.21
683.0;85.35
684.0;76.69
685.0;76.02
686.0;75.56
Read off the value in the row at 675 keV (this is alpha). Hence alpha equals 68.22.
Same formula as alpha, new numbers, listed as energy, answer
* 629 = 84.8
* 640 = 81.59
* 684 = 76.69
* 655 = 93.35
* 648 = 79.57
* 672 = 71.2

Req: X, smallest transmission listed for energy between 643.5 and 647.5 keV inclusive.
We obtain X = 72.13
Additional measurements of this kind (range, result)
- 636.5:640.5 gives 69.42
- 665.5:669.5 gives 67.6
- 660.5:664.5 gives 72.01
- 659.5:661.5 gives 83.17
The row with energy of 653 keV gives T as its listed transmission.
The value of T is 85.22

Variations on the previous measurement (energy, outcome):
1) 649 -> 85.44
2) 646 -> 74.28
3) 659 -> 97.08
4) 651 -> 84.97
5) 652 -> 84.42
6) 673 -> 67.07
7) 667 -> 68.87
